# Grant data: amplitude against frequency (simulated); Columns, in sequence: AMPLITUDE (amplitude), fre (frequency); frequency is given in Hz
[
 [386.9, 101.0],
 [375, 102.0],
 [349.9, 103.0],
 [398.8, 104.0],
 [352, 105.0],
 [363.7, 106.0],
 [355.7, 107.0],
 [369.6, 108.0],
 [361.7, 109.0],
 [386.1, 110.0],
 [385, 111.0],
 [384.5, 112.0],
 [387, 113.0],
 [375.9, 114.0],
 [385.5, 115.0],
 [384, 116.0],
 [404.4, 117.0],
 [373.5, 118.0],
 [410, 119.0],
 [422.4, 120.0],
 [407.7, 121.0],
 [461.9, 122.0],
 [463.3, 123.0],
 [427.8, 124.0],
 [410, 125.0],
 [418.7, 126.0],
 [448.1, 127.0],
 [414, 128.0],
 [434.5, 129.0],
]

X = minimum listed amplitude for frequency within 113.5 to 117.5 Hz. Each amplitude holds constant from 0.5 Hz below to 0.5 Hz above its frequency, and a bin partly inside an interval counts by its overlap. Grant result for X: 375.9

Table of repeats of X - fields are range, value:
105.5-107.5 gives 355.7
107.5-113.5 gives 361.7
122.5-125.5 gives 410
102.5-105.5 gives 349.9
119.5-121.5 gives 407.7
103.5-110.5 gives 352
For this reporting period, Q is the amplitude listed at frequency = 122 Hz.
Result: 461.9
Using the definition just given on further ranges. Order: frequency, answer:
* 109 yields 361.7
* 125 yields 410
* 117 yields 404.4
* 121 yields 407.7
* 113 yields 387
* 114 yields 375.9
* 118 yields 373.5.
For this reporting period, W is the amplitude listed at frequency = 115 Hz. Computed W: 385.5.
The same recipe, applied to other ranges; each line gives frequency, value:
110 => 386.1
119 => 410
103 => 349.9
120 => 422.4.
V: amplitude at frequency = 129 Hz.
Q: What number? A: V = 434.5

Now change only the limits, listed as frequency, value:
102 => 375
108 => 369.6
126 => 418.7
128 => 414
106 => 363.7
